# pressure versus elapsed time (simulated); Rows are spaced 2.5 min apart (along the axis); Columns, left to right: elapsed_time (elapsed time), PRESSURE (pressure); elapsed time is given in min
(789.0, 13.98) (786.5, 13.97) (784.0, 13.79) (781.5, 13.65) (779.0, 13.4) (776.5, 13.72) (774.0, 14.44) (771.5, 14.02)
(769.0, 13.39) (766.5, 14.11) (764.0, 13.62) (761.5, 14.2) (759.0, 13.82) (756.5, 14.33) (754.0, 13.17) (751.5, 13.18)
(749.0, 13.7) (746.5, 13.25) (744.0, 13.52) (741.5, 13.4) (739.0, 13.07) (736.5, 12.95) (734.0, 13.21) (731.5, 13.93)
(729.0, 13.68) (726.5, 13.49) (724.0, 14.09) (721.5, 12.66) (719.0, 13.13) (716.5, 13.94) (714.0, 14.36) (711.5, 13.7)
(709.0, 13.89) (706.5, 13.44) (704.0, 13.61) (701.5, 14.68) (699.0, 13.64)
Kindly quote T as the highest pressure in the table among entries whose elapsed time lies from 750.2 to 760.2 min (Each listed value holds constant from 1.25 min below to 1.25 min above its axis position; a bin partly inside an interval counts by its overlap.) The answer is 14.33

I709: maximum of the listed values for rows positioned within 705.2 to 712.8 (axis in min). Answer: 13.89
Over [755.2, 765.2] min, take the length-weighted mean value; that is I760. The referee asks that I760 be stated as 14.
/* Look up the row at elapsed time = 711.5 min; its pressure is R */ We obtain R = 13.7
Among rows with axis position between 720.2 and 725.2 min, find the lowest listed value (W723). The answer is 12.66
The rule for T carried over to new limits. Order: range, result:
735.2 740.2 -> 13.07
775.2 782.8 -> 13.72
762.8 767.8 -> 14.11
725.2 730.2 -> 13.68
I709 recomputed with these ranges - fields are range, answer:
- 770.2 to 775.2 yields 14.44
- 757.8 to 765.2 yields 14.2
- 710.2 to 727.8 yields 14.36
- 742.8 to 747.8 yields 13.52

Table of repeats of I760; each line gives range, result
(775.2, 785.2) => 13.6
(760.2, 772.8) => 13.9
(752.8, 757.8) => 13.8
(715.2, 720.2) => 13.5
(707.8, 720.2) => 13.8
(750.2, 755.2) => 13.2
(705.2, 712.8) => 13.7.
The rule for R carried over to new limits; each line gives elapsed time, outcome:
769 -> 13.39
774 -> 14.44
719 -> 13.13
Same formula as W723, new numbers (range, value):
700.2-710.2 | 13.44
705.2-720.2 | 13.13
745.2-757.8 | 13.17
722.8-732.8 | 13.49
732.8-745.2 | 12.95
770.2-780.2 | 13.4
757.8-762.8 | 13.82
